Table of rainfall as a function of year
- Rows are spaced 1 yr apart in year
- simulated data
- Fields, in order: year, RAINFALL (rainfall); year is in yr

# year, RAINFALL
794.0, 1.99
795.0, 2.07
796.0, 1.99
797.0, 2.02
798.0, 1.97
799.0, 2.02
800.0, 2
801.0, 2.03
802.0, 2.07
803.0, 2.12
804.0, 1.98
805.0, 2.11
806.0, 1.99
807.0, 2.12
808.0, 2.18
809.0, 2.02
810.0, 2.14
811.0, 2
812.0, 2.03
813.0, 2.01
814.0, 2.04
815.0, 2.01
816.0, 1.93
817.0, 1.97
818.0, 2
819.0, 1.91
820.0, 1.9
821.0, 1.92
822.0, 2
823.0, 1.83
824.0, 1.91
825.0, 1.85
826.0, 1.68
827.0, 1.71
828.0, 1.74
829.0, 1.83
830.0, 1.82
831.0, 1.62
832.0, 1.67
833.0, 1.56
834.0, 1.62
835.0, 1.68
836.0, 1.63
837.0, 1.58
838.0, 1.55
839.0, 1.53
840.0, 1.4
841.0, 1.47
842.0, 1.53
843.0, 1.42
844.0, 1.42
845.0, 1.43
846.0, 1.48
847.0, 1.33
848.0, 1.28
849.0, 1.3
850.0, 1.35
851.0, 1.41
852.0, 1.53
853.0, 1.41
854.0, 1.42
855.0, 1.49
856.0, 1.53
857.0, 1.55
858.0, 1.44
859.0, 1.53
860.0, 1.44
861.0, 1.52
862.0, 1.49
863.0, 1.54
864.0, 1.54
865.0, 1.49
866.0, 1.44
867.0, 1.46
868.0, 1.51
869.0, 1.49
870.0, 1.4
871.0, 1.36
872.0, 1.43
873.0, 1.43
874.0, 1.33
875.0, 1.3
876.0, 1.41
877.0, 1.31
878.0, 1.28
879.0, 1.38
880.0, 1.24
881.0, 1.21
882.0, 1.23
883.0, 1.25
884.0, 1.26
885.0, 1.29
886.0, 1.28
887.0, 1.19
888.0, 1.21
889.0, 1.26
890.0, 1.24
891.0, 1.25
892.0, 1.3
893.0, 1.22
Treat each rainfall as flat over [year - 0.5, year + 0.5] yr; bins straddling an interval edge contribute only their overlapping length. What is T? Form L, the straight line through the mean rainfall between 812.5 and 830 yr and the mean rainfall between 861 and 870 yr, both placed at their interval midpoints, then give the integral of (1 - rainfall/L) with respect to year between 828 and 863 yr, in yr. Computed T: 3.4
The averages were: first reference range 1.89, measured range 1.51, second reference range 1.49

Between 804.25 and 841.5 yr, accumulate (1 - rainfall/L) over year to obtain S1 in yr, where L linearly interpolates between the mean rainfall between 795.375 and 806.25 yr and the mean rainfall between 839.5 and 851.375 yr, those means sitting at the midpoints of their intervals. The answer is -2.51 yr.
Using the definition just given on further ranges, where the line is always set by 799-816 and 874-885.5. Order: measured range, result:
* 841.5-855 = 1.7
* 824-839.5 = 1.0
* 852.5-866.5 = 0.1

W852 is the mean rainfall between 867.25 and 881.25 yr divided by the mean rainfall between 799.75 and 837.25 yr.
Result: 0.72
